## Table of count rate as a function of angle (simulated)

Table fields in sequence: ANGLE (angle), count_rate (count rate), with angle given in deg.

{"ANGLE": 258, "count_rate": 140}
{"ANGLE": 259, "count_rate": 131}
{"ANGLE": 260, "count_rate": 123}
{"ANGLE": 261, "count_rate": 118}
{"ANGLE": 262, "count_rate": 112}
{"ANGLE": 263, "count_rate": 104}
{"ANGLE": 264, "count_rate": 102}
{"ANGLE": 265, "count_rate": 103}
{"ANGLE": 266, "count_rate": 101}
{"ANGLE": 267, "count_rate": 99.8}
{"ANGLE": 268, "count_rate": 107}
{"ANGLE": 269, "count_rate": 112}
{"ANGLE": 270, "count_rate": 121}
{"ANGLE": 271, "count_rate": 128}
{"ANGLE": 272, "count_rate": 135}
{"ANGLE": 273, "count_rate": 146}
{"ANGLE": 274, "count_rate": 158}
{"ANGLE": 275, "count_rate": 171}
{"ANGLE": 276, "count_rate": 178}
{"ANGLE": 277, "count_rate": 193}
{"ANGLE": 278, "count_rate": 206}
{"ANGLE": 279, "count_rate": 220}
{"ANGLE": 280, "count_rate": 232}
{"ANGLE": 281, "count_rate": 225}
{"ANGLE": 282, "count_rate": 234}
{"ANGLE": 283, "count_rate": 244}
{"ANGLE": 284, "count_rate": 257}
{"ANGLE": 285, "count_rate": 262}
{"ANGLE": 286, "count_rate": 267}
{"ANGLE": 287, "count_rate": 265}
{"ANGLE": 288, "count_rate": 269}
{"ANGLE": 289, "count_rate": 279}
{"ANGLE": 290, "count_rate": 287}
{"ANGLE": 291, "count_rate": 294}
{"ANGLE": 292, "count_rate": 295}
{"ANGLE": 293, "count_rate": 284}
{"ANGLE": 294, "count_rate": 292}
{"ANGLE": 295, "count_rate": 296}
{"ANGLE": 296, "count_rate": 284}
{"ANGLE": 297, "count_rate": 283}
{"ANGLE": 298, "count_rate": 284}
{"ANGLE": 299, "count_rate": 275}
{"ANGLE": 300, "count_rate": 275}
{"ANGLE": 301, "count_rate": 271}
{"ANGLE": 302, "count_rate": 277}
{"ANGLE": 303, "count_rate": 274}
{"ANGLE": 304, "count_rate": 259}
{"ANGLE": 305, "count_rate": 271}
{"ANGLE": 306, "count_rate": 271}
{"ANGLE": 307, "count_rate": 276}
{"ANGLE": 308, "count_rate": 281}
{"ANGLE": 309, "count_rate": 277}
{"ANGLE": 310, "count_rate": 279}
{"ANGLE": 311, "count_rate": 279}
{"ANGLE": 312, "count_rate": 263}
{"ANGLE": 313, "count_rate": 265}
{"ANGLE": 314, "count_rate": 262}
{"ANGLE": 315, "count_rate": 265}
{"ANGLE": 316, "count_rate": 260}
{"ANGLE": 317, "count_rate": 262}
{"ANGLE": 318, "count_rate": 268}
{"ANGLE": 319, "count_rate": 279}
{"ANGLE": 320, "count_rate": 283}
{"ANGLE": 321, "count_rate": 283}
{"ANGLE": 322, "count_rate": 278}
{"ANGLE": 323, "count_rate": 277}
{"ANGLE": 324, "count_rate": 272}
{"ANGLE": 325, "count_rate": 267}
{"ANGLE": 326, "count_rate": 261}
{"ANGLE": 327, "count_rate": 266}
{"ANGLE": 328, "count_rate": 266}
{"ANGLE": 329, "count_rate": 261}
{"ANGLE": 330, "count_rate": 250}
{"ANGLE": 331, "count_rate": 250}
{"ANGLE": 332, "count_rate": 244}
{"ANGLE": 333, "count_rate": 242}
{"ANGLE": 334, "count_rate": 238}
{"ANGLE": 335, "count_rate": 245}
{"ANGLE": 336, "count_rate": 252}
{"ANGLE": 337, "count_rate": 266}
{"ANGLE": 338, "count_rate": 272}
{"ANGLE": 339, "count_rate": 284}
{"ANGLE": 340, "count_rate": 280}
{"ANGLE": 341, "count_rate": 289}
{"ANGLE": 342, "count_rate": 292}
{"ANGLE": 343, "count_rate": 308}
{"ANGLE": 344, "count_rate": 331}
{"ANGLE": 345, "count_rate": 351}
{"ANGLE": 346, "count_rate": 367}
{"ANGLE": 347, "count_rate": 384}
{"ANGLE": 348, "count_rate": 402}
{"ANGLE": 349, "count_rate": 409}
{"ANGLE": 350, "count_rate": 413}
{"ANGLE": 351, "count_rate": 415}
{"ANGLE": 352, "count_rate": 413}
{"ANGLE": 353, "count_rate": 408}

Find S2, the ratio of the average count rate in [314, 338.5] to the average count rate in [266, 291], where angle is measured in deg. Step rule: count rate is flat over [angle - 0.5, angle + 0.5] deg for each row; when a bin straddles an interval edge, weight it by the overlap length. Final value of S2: 1.32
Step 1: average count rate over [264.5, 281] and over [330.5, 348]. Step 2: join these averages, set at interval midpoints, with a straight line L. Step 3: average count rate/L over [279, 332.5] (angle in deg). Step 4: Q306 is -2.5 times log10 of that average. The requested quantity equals -0.23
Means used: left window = 153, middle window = 269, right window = 291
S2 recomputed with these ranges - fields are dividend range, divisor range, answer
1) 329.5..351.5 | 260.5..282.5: 2.05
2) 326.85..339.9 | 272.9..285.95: 1.20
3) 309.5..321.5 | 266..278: 1.91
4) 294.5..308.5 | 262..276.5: 2.20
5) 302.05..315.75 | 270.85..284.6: 1.38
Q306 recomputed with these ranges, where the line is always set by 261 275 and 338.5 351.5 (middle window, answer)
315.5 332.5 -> 0.072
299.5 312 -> -0.183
